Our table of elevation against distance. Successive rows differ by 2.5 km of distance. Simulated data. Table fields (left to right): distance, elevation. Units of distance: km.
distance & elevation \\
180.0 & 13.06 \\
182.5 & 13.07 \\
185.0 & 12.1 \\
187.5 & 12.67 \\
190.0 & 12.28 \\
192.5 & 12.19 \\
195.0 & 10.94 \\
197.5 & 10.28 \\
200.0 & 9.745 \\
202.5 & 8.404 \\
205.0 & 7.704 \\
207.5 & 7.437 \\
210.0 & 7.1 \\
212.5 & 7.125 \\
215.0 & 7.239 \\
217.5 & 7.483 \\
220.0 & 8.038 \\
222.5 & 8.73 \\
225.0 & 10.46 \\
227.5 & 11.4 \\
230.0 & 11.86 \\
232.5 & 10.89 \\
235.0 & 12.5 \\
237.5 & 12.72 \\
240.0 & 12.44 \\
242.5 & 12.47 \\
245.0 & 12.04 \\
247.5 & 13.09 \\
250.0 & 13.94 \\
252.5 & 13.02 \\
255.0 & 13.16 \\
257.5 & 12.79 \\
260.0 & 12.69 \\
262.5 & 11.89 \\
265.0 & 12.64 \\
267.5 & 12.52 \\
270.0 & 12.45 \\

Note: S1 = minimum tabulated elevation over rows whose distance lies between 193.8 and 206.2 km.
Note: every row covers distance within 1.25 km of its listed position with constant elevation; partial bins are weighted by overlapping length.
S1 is 7.704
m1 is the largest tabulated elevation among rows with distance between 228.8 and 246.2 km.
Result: 12.72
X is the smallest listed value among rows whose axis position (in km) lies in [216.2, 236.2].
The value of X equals 7.483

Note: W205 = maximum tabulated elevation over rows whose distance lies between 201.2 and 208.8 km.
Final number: 8.404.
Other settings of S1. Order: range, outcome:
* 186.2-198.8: 10.28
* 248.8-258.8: 12.79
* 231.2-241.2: 10.89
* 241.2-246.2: 12.04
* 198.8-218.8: 7.1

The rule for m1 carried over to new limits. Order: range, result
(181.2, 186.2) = 13.07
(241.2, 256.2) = 13.94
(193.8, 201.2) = 10.94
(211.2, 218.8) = 7.483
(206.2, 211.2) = 7.437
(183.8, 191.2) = 12.67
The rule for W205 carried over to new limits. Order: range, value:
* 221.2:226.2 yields 10.46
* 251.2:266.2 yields 13.16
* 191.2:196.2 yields 12.19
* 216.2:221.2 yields 8.038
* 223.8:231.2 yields 11.86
